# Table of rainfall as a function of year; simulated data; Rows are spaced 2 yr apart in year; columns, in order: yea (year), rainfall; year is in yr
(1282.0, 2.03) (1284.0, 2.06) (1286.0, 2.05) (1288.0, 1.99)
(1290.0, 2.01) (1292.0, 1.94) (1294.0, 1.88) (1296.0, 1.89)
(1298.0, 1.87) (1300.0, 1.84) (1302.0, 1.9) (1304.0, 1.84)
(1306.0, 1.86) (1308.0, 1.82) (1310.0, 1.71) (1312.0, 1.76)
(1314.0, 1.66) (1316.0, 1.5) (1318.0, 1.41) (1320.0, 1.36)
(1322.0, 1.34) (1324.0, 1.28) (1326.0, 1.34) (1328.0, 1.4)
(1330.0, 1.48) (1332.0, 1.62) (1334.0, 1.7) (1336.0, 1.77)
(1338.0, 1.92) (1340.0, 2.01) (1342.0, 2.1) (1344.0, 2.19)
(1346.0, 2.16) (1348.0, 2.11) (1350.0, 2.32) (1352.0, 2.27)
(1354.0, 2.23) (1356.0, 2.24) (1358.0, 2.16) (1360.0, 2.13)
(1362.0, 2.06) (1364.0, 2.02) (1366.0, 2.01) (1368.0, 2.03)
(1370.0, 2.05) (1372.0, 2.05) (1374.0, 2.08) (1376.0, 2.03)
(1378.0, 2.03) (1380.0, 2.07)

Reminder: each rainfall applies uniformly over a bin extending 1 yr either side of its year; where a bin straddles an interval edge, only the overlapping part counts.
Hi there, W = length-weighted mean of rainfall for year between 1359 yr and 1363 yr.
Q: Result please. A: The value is 2.09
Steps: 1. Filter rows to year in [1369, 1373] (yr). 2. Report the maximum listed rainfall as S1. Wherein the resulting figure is 2.05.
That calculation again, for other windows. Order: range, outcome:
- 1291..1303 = 1.94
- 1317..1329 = 1.41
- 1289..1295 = 2.01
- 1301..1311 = 1.9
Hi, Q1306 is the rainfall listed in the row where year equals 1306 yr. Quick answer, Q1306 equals 1.86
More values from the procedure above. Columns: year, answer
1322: 1.34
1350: 2.32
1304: 1.84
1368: 2.03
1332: 1.62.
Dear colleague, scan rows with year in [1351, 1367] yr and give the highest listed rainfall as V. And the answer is 2.27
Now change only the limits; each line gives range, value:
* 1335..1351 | 2.32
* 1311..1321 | 1.76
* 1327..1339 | 1.92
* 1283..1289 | 2.06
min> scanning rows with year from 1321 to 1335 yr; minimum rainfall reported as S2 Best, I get 1.28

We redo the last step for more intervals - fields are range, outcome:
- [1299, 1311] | 1.71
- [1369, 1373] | 2.05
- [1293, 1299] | 1.87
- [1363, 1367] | 2.01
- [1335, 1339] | 1.77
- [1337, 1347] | 1.92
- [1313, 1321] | 1.36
